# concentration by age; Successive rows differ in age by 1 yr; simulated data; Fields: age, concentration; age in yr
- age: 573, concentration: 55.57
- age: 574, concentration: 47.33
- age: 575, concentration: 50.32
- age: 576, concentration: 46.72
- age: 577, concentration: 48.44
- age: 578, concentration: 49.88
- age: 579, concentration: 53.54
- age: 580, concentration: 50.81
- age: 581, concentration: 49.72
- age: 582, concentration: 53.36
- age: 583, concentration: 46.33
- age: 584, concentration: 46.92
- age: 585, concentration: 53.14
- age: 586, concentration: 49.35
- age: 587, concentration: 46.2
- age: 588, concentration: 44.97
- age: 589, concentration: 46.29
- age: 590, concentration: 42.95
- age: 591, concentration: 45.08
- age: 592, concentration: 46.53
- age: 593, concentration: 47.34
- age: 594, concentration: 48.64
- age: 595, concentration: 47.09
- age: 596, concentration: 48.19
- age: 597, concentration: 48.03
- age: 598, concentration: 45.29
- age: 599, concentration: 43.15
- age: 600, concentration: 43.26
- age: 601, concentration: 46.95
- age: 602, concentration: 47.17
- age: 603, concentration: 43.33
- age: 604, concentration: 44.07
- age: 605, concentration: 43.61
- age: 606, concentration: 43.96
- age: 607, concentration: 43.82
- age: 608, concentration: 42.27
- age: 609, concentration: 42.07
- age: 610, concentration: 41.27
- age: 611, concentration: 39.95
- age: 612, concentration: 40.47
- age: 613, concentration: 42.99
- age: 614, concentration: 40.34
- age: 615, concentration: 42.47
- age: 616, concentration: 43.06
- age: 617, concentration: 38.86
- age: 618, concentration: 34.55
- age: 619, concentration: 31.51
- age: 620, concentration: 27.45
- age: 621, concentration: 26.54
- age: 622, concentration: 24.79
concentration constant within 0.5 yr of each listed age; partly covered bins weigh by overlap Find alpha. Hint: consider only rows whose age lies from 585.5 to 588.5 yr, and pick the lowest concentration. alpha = 44.97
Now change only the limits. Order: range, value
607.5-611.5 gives 39.95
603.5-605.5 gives 43.61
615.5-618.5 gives 34.55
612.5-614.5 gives 40.34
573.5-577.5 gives 46.72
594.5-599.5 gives 43.15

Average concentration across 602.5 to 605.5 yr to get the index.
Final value 43.7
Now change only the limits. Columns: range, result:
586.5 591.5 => 45.1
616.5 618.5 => 36.7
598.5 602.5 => 45.1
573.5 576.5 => 48.1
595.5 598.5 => 47.2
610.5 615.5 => 41.2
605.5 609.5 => 43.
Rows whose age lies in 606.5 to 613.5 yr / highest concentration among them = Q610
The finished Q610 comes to 43.82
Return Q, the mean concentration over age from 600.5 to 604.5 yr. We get 45.4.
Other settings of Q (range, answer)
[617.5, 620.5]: 31.2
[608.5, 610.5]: 41.7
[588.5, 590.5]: 44.6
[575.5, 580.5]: 49.9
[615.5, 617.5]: 41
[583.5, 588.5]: 48.1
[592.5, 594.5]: 48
